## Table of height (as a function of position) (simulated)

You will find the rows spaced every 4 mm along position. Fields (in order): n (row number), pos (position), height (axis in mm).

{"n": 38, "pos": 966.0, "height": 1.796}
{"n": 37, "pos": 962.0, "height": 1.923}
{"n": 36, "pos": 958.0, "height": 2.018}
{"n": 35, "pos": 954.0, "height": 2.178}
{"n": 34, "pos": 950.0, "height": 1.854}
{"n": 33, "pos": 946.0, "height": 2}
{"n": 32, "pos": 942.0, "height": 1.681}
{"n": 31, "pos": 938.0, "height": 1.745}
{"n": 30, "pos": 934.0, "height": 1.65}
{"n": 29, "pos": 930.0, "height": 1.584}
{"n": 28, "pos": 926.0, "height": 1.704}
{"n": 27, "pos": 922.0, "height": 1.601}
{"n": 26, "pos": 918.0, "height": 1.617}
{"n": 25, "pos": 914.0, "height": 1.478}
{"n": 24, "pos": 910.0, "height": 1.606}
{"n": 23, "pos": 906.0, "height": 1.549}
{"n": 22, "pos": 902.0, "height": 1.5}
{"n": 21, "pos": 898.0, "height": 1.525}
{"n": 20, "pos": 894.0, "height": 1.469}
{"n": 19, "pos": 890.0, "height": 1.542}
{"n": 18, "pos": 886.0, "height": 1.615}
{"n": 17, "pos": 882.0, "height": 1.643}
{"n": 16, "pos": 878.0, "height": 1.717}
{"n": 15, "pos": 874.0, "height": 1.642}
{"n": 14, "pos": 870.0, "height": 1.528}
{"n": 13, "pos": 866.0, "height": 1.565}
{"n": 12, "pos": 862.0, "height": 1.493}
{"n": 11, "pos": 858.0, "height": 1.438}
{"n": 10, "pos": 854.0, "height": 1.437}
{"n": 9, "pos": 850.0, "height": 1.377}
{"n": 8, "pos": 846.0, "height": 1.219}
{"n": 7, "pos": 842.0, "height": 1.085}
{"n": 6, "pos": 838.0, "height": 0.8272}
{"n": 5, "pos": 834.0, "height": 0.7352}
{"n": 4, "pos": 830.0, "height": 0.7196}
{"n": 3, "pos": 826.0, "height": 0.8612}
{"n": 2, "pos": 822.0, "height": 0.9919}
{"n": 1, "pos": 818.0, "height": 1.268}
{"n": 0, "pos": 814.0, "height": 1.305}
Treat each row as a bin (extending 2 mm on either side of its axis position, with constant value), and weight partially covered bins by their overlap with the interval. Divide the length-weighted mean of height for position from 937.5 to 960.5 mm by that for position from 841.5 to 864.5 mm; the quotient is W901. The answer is 1.41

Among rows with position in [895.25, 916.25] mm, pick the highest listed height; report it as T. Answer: 1.606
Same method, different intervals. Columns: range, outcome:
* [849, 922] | 1.717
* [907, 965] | 2.178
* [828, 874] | 1.642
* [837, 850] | 1.377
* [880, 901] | 1.643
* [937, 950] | 2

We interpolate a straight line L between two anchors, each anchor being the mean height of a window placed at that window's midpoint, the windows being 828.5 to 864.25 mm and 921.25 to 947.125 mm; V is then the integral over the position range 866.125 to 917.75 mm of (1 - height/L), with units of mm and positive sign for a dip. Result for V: -4.9 mm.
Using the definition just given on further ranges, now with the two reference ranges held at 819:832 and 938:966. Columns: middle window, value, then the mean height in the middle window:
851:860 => -2.38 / 1.43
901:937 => 1.16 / 1.59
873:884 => -2.93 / 1.67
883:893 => -1.27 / 1.57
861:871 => -2.58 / 1.53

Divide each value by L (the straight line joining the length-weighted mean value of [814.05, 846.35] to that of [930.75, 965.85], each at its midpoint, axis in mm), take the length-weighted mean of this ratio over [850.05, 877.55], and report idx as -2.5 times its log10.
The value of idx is -0.232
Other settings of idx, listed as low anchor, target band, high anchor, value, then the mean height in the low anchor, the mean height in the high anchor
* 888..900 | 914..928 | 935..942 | 0.01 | 1.51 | 1.71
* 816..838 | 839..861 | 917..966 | -0.19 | 0.907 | 1.8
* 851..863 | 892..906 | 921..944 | 0.04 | 1.45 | 1.66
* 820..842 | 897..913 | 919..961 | -0.03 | 0.85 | 1.8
